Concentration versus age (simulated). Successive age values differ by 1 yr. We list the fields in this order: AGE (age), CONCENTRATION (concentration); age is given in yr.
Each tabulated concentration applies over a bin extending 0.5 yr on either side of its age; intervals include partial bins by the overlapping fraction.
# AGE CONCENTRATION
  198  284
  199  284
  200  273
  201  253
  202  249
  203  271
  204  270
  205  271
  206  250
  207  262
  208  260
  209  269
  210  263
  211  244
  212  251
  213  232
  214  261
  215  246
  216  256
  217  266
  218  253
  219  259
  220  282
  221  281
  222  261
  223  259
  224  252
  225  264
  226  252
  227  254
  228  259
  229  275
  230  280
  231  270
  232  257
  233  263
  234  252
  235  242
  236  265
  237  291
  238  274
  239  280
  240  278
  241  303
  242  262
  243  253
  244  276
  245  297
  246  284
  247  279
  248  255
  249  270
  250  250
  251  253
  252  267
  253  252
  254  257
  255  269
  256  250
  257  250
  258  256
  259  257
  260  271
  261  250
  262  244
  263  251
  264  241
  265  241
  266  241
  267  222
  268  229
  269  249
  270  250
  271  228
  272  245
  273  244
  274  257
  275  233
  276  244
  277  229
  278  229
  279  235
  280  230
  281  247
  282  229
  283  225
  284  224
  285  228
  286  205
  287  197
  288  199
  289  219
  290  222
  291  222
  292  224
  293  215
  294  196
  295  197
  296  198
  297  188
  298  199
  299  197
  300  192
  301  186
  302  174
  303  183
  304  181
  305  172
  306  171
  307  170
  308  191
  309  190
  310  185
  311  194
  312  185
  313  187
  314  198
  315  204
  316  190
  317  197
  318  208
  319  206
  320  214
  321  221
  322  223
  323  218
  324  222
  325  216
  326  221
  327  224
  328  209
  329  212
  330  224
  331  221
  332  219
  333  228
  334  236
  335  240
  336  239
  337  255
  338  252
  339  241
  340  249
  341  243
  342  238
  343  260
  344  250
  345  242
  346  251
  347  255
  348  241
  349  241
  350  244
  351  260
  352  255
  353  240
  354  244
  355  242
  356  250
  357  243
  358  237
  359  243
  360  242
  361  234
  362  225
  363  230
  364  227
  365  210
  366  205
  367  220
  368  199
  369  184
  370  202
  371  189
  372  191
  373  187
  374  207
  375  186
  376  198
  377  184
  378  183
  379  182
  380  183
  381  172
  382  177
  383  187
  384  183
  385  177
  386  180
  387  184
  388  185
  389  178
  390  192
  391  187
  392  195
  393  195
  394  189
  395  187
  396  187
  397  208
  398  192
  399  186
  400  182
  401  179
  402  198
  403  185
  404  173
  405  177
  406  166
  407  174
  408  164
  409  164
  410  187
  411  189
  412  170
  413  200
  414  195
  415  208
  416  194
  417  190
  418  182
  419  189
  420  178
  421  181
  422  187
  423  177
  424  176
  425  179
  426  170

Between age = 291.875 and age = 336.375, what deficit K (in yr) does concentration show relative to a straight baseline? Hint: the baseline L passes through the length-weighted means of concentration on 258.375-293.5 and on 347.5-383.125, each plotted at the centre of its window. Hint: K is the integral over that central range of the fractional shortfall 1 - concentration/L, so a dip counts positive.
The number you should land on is 4.4 yr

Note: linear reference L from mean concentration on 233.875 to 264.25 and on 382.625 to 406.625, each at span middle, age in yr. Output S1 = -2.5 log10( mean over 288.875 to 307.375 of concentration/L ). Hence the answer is 0.22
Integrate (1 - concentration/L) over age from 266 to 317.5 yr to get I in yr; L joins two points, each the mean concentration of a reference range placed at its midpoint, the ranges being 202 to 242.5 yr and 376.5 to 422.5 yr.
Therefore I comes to 5.0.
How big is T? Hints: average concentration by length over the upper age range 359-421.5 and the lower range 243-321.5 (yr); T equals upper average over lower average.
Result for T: 0.85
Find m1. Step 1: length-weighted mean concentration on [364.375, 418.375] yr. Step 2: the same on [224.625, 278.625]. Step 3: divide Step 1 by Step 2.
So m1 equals 0.73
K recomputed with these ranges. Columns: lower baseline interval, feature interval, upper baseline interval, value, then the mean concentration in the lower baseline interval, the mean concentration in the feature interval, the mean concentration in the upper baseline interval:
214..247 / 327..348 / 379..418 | -2.3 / 267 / 238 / 185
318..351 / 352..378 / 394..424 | -0.4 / 233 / 217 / 184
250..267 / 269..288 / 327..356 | 1.3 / 252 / 232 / 240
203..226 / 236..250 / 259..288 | -1.5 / 260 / 276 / 236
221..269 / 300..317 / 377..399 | 3.1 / 261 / 186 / 186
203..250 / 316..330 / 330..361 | 1.9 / 265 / 214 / 243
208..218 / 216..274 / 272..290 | -4.2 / 254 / 260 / 228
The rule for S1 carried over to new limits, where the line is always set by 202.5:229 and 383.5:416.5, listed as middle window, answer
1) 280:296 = 0.069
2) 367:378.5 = 0.018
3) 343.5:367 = -0.176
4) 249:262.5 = -0.055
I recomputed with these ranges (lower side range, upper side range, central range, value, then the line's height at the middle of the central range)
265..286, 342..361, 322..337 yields 1.1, 243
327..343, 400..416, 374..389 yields 1.3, 201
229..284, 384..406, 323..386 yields -4.6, 206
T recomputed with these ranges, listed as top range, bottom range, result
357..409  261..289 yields 0.83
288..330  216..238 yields 0.76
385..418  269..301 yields 0.84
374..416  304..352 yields 0.84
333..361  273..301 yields 1.13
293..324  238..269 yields 0.75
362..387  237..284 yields 0.77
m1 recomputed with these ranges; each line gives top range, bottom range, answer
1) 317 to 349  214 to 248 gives 0.87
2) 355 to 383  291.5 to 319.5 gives 1.08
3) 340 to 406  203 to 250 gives 0.79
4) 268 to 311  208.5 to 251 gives 0.80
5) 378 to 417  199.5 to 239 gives 0.71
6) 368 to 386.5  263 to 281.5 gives 0.78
